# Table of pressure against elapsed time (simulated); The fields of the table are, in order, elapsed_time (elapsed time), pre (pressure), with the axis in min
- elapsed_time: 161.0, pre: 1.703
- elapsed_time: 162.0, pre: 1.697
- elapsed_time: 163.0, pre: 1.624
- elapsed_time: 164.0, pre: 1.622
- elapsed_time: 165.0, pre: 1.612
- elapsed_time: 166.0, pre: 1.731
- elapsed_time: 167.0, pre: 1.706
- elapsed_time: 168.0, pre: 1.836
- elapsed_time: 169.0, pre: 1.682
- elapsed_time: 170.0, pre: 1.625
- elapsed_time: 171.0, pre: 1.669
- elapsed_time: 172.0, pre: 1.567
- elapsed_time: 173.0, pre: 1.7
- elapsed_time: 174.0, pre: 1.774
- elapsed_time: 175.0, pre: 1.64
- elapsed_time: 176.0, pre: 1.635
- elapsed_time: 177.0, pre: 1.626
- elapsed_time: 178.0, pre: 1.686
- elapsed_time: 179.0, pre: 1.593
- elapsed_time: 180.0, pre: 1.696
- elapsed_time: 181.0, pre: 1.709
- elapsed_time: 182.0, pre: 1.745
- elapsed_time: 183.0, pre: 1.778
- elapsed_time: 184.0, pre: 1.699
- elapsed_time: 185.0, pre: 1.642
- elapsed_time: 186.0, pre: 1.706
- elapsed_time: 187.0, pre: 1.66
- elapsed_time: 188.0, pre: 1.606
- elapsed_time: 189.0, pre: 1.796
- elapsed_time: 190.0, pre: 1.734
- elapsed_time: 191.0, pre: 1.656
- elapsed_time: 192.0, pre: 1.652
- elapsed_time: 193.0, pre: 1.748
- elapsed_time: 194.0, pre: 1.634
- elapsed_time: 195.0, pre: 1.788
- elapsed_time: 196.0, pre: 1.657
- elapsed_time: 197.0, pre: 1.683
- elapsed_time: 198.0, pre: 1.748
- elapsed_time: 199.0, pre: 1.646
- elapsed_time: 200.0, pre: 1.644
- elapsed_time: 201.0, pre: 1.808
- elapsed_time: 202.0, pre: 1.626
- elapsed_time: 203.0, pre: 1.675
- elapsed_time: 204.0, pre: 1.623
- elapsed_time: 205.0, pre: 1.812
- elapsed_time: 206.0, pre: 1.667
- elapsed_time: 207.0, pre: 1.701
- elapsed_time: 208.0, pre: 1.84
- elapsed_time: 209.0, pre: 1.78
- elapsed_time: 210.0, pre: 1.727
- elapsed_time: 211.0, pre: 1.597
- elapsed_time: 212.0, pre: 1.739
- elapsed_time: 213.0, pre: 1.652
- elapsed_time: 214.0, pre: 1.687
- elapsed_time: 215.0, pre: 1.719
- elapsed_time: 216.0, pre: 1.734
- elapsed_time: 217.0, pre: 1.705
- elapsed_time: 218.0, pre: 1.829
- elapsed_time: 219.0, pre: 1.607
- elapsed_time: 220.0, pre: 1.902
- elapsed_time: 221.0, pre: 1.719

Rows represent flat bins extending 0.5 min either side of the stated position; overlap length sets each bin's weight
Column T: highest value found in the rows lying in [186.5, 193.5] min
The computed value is 1.796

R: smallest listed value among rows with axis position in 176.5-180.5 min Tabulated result 1.593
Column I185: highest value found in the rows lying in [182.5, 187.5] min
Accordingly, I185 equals 1.778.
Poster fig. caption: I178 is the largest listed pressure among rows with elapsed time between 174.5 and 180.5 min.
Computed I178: 1.696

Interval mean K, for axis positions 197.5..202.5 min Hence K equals 1.69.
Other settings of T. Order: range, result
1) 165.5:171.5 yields 1.836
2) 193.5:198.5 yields 1.788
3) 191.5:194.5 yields 1.748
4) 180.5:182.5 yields 1.745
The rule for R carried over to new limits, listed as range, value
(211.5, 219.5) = 1.607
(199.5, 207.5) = 1.623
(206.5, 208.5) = 1.701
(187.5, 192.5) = 1.606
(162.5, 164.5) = 1.622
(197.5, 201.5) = 1.644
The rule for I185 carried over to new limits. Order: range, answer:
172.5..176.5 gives 1.774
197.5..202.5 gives 1.808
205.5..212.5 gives 1.84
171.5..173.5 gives 1.7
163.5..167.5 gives 1.731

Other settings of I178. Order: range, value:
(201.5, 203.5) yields 1.675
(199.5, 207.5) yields 1.812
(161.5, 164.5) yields 1.697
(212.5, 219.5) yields 1.829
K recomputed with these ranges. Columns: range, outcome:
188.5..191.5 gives 1.73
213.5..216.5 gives 1.71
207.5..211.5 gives 1.74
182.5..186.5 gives 1.71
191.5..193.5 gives 1.7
